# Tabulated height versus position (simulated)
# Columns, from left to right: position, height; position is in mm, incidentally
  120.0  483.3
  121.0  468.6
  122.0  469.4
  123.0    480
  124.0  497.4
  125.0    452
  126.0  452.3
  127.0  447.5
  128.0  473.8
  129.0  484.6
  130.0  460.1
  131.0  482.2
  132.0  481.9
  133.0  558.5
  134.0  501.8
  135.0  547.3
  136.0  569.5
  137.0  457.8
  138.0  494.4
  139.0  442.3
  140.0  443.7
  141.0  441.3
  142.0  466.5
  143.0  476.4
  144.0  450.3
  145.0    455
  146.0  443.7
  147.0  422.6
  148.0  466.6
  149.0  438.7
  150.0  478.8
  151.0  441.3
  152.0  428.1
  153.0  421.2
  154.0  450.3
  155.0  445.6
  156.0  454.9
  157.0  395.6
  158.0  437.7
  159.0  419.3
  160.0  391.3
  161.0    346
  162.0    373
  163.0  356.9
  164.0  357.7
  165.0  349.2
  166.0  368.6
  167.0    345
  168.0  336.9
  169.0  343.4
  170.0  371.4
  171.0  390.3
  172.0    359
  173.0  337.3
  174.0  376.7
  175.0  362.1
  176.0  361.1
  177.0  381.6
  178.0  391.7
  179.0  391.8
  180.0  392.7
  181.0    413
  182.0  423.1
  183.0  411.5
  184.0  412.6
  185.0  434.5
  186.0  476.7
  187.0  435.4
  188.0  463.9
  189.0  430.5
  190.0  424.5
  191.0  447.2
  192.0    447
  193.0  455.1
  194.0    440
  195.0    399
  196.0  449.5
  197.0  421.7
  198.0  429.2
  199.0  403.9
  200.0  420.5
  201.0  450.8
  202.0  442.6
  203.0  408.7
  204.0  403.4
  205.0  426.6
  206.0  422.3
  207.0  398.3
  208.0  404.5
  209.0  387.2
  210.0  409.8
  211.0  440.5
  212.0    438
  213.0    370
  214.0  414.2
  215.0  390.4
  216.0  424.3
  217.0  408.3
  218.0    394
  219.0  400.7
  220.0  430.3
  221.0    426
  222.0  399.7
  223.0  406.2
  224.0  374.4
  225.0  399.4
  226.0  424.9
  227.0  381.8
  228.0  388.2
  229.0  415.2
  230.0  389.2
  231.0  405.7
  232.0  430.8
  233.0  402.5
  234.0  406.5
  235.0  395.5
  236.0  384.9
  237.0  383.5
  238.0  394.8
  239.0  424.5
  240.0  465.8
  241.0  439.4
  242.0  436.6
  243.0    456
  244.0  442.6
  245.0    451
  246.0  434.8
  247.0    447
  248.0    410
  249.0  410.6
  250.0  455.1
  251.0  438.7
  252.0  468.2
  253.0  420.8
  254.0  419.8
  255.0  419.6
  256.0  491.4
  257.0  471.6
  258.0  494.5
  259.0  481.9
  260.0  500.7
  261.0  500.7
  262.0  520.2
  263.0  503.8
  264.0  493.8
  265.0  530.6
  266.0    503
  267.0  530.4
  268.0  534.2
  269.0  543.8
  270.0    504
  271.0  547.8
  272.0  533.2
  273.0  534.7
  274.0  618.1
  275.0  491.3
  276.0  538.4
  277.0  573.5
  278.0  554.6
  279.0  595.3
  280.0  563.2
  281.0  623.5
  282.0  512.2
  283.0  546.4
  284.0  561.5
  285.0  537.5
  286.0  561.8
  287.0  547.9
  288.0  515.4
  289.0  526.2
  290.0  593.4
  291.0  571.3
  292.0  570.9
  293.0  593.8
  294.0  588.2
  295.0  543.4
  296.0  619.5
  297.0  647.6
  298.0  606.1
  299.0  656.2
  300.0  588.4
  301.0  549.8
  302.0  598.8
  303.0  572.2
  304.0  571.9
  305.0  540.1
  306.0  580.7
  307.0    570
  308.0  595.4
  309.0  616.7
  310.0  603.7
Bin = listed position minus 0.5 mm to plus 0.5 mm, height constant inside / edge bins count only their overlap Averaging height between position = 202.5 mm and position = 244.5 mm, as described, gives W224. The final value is 411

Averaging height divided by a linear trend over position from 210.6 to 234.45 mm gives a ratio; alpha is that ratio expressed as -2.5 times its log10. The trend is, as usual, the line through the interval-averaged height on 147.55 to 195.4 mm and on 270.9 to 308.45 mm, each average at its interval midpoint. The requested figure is 0.172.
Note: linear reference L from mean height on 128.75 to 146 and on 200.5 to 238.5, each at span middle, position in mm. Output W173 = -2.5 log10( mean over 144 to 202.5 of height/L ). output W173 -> 0.10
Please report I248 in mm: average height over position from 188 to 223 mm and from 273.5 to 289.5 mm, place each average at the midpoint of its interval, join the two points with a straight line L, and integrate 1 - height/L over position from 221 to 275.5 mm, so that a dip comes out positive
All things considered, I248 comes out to 4.6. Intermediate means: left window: 420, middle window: 454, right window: 554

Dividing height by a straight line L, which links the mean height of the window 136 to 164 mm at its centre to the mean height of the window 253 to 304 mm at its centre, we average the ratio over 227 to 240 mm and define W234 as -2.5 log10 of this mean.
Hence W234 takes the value 0.25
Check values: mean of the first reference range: 436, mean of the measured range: 403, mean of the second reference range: 544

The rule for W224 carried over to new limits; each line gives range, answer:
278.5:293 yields 560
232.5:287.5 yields 488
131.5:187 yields 422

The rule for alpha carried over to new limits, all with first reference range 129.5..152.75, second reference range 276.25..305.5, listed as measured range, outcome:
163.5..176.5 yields 0.34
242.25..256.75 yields 0.23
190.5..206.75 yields 0.19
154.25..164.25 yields 0.21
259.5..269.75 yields 0.08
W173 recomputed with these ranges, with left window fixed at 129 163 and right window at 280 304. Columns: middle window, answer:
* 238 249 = 0.22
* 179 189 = 0.14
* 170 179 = 0.27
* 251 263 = 0.16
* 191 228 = 0.21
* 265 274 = 0.04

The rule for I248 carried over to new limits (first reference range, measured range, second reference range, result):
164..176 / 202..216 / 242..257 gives -0.41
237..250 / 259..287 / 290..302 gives -0.79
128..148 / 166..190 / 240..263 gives 3.91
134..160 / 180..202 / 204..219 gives -0.45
